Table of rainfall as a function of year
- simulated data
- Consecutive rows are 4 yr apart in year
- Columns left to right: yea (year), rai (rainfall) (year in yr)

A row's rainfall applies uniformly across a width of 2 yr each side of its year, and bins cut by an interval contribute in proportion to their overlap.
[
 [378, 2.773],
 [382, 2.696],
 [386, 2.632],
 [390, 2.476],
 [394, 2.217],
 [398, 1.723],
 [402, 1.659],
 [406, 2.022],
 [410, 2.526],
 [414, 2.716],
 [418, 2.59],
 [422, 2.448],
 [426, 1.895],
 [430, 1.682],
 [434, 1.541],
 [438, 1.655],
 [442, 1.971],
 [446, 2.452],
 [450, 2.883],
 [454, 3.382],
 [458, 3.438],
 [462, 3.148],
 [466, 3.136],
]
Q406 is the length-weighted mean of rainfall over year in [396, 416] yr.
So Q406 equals 2.13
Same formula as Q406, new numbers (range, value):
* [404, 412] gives 2.27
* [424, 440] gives 1.69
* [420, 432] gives 2.01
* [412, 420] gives 2.65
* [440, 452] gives 2.44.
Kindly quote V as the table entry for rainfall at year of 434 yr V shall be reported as 1.541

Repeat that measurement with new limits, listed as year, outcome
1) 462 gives 3.148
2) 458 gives 3.438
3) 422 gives 2.448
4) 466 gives 3.136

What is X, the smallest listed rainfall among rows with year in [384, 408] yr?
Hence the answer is 1.659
